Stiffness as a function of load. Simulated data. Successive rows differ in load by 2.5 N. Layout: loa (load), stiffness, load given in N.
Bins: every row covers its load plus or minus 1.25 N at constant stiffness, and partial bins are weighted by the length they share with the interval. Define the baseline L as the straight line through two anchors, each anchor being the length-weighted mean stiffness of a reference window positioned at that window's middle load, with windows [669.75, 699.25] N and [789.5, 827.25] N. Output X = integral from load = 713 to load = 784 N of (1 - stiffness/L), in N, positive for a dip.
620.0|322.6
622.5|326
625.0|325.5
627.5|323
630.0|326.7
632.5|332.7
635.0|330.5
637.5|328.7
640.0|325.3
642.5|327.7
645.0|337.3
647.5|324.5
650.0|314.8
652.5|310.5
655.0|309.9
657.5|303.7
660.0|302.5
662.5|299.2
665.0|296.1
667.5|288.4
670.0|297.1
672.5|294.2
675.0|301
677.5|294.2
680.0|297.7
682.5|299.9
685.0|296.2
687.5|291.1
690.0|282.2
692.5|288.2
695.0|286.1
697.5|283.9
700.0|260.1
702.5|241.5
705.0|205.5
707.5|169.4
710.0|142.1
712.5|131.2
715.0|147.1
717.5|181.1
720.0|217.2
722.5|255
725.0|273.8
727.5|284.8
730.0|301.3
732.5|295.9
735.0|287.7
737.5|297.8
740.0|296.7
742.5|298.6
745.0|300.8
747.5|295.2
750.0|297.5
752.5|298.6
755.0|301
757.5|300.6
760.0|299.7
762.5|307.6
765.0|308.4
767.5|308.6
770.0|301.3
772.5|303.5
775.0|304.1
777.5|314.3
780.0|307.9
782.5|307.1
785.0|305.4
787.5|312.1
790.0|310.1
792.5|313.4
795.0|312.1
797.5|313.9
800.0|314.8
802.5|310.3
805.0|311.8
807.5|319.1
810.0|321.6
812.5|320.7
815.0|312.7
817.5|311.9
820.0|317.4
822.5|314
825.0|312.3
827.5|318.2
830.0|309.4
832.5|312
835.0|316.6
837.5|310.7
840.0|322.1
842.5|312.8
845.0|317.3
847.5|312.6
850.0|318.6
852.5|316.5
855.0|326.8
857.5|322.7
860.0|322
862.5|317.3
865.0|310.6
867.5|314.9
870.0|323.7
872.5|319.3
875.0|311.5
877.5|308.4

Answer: 4.69 N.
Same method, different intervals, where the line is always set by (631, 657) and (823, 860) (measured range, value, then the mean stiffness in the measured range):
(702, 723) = 9.0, 183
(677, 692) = 1.3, 293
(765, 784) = 0.7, 307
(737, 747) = 0.7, 298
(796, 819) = 0.2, 315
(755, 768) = 0.6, 304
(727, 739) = 1.0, 294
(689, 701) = 1.5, 280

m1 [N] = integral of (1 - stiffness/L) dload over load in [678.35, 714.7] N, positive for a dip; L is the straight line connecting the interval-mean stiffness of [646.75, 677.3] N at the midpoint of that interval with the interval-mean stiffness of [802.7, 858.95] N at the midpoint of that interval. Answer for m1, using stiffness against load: 7.1 N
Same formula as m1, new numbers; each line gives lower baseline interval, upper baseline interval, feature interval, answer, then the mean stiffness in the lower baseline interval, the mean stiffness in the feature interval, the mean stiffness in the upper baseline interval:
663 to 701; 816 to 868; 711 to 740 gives 5.2 N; 291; 244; 316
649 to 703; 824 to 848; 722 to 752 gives 1.0 N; 293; 292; 314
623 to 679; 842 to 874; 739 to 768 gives 1.4 N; 313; 301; 318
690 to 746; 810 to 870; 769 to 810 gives -3.2 N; 248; 310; 316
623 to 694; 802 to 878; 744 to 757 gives 0.6 N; 309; 299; 316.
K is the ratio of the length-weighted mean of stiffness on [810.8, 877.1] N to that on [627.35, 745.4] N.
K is 1.13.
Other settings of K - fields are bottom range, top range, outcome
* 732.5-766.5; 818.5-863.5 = 1.06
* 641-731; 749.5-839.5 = 1.15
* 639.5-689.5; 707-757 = 0.84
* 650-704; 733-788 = 1.04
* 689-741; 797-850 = 1.29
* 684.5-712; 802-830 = 1.29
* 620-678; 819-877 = 1.01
